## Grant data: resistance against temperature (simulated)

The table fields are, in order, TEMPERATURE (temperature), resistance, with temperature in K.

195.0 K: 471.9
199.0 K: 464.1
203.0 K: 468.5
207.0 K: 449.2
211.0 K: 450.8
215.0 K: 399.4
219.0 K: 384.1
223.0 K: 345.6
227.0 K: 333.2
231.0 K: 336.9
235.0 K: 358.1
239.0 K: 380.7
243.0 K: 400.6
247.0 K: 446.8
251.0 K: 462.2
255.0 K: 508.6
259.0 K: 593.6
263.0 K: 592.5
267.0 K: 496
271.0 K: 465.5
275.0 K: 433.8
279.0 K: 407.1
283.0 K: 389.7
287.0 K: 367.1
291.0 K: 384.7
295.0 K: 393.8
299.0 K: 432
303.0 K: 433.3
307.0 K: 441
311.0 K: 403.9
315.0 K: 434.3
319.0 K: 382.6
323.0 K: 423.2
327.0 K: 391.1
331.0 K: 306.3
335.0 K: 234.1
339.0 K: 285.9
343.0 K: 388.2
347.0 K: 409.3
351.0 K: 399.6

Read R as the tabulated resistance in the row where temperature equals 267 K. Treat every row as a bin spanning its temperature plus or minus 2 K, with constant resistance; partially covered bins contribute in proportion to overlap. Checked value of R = 496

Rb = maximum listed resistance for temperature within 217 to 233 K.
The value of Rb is 384.1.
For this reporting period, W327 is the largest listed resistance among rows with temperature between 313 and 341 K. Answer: 434.3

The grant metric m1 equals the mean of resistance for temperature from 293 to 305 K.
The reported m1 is 420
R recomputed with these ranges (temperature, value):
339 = 285.9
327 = 391.1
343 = 388.2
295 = 393.8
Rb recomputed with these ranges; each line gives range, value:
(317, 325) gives 423.2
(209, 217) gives 450.8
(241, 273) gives 593.6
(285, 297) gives 393.8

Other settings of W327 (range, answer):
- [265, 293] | 496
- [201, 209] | 468.5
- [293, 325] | 441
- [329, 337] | 306.3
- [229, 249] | 446.8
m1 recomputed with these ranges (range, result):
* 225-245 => 362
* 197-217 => 446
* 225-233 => 335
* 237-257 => 440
